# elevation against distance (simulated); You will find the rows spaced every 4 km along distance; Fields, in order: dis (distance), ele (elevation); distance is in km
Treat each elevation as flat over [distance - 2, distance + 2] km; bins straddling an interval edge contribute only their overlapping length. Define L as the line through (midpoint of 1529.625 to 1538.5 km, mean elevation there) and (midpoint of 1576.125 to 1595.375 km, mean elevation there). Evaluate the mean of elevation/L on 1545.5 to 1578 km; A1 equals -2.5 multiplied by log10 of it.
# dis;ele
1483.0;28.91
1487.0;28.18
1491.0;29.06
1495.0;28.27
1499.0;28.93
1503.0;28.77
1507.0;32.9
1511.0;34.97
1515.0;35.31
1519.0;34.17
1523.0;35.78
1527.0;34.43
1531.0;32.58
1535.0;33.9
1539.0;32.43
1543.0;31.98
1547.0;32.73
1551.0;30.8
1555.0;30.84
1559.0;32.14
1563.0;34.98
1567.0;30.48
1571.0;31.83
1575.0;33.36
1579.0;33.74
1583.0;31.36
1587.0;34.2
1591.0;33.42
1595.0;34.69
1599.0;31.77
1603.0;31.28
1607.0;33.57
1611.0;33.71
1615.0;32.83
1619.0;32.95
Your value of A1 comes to 0.04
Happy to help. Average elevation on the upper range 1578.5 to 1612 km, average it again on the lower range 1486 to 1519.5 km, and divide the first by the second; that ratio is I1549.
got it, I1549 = 1.06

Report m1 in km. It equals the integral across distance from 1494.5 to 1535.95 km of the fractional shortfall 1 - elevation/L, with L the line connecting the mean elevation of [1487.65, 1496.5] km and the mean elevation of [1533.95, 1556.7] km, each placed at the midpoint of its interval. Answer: -3.8 km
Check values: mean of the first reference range 28.6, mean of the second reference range 32.1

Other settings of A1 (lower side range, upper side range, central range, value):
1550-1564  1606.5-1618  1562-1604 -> -0.01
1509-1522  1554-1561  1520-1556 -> 0.01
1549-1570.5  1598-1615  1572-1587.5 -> -0.03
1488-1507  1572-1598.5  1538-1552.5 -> -0.02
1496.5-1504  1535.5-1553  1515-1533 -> -0.13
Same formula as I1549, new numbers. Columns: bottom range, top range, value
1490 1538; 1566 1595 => 1.01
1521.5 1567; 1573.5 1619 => 1.01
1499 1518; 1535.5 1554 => 0.98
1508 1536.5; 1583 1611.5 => 0.96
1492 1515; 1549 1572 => 1.02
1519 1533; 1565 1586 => 0.94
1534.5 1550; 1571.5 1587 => 1.01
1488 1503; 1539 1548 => 1.13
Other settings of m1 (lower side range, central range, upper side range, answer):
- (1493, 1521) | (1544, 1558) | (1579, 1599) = 0.5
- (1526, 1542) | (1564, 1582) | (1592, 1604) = 0.3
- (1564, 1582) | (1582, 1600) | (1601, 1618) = -0.3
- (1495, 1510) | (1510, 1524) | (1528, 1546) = -1.6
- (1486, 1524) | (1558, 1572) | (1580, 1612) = 0.1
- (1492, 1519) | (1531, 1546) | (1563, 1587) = -0.3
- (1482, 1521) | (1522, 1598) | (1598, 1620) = -2.3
